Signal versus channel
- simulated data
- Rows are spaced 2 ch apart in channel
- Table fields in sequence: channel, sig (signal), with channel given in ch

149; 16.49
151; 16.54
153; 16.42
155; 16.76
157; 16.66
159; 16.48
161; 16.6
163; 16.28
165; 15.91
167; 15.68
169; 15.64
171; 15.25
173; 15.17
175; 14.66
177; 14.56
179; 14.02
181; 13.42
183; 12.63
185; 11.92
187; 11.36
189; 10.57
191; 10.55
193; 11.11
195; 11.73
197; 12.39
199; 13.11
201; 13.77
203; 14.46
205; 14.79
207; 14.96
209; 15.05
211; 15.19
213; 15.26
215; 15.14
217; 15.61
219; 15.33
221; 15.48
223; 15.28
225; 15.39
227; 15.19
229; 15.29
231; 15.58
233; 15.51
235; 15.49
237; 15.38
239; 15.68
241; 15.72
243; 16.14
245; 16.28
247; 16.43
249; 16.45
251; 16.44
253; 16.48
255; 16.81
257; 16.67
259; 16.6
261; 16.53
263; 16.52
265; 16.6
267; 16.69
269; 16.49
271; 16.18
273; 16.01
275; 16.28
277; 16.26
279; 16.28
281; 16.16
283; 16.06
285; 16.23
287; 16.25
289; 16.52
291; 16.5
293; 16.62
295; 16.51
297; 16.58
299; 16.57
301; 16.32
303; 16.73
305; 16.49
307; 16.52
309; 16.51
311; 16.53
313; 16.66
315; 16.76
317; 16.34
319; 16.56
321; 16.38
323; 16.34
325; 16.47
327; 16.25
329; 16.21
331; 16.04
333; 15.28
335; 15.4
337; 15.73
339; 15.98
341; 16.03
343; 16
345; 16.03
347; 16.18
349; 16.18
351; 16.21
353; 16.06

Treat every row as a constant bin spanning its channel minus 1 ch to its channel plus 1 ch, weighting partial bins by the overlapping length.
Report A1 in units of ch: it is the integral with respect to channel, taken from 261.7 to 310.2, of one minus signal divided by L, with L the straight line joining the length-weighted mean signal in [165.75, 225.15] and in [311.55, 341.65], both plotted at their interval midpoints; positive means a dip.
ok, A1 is -2.9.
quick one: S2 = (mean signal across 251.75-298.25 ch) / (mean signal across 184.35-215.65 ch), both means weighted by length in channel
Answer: 1.24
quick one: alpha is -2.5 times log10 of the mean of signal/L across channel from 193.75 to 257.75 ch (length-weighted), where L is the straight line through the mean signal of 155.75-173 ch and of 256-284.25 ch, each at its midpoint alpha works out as 0.07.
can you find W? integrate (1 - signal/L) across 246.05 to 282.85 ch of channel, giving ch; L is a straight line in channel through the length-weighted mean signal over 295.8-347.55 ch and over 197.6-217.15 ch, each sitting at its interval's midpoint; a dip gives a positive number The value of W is -2.3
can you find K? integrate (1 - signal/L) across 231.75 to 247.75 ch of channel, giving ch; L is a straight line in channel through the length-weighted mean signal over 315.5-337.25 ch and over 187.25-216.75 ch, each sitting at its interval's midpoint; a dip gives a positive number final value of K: -1.8 ch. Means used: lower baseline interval 13.4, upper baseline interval 16.1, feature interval 15.8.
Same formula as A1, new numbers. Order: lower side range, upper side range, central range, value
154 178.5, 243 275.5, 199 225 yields 1.84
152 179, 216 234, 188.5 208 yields 3.47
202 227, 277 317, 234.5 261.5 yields -0.93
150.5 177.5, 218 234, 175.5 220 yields 6.00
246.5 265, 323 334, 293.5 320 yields -0.53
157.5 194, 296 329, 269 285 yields -0.35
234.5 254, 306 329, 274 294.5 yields -0.04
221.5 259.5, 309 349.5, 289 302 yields -0.35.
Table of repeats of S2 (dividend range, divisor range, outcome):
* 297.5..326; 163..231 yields 1.17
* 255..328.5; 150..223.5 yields 1.14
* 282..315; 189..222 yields 1.19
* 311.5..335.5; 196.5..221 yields 1.11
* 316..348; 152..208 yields 1.13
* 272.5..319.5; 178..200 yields 1.36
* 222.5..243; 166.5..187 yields 1.10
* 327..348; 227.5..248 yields 1.01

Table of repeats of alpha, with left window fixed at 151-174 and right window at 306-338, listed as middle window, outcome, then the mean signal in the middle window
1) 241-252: -0.008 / 16.3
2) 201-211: 0.098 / 14.7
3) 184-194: 0.405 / 11.1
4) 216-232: 0.052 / 15.4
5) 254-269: -0.029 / 16.6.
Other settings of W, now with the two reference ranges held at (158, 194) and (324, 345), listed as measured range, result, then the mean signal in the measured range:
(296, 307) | -0.7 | 16.5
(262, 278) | -1.3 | 16.4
